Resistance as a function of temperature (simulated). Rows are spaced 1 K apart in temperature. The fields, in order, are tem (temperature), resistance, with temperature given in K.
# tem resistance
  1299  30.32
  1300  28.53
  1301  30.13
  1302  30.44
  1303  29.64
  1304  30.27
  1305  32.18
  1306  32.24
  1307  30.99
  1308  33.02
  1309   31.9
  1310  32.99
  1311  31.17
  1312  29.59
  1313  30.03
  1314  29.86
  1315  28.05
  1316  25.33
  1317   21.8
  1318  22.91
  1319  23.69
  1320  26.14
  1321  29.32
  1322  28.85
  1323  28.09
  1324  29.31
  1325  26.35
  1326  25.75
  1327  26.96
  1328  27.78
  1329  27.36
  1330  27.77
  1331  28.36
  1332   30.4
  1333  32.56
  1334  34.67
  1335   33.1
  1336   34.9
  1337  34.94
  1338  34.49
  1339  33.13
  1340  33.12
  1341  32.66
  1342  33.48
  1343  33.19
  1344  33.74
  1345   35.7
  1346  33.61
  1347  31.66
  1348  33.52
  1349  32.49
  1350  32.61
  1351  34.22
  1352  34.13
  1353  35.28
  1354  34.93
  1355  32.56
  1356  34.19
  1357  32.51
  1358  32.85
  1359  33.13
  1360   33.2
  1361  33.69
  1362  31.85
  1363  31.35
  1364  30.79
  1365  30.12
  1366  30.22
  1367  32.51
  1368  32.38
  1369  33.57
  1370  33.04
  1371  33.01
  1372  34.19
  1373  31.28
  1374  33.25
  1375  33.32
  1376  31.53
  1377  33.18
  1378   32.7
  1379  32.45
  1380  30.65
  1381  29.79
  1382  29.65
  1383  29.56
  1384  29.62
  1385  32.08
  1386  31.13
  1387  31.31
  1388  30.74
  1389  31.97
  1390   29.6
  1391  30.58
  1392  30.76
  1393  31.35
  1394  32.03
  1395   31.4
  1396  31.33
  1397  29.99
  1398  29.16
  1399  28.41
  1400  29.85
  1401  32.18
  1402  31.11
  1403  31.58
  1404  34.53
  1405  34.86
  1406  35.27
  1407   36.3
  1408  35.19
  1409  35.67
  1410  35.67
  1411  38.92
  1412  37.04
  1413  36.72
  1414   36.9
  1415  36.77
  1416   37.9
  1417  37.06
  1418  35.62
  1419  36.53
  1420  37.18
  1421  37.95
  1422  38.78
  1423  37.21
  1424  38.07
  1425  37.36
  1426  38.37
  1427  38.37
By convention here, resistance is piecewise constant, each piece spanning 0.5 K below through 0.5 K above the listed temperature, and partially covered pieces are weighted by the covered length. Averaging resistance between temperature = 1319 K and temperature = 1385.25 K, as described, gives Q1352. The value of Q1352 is 31.7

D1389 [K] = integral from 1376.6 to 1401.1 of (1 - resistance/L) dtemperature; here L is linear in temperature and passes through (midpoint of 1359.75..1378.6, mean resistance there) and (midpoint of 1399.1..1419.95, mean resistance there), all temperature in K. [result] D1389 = 2.1 K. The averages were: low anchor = 32.4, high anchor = 35.2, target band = 30.8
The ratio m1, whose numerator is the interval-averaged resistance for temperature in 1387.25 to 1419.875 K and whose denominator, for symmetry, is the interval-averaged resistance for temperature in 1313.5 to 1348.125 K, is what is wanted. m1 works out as 1.12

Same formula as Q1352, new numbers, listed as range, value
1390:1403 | 30.7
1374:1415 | 32.5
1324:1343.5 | 31.1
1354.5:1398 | 31.7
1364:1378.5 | 32.4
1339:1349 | 33.3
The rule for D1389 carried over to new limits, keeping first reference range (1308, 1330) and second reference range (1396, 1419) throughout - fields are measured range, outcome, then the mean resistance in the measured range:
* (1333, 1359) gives -3.3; 33.6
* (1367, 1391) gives 0.4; 31.7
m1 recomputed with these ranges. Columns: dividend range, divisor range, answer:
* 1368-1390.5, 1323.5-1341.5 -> 1.03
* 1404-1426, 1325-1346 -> 1.16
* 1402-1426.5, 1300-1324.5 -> 1.25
